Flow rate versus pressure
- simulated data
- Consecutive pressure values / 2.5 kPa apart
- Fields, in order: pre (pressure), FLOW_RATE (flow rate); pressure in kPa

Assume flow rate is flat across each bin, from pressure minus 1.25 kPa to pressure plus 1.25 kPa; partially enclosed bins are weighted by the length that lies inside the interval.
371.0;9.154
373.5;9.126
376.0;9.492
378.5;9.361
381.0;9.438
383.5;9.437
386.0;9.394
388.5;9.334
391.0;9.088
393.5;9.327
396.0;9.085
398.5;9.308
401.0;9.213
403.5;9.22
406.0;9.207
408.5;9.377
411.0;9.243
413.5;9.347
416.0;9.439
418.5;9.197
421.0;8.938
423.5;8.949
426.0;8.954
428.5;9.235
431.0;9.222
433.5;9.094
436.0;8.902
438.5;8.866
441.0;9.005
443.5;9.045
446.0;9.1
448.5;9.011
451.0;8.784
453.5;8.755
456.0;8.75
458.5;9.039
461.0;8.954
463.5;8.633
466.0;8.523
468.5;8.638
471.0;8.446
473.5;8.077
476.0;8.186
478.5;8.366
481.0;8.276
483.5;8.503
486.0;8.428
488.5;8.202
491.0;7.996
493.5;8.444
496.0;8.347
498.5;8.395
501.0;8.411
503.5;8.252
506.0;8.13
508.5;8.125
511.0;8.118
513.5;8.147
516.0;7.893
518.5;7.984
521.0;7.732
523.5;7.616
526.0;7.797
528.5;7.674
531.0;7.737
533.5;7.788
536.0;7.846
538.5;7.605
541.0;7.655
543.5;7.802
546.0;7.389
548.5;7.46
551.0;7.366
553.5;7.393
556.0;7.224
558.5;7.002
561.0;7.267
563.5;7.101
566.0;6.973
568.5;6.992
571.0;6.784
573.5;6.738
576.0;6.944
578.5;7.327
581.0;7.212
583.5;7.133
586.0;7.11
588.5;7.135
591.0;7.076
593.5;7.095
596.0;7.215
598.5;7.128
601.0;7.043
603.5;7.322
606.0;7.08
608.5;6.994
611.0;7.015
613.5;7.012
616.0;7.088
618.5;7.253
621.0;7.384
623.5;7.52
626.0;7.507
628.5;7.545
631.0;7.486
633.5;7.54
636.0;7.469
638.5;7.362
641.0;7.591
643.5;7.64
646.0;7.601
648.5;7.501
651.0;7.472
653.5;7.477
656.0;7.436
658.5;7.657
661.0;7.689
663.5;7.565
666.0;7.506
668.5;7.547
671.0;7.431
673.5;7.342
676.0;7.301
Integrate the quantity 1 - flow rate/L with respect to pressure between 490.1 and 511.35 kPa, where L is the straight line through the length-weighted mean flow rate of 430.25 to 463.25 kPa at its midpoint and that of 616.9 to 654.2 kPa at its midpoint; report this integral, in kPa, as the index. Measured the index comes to 0.7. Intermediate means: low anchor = 8.95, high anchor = 7.49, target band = 8.26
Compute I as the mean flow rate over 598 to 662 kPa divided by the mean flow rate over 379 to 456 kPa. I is 0.81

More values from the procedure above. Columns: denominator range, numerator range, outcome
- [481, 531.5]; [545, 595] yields 0.88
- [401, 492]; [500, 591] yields 0.85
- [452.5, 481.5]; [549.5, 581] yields 0.83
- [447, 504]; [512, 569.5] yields 0.89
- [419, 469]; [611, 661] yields 0.83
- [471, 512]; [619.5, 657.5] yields 0.91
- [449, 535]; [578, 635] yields 0.87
